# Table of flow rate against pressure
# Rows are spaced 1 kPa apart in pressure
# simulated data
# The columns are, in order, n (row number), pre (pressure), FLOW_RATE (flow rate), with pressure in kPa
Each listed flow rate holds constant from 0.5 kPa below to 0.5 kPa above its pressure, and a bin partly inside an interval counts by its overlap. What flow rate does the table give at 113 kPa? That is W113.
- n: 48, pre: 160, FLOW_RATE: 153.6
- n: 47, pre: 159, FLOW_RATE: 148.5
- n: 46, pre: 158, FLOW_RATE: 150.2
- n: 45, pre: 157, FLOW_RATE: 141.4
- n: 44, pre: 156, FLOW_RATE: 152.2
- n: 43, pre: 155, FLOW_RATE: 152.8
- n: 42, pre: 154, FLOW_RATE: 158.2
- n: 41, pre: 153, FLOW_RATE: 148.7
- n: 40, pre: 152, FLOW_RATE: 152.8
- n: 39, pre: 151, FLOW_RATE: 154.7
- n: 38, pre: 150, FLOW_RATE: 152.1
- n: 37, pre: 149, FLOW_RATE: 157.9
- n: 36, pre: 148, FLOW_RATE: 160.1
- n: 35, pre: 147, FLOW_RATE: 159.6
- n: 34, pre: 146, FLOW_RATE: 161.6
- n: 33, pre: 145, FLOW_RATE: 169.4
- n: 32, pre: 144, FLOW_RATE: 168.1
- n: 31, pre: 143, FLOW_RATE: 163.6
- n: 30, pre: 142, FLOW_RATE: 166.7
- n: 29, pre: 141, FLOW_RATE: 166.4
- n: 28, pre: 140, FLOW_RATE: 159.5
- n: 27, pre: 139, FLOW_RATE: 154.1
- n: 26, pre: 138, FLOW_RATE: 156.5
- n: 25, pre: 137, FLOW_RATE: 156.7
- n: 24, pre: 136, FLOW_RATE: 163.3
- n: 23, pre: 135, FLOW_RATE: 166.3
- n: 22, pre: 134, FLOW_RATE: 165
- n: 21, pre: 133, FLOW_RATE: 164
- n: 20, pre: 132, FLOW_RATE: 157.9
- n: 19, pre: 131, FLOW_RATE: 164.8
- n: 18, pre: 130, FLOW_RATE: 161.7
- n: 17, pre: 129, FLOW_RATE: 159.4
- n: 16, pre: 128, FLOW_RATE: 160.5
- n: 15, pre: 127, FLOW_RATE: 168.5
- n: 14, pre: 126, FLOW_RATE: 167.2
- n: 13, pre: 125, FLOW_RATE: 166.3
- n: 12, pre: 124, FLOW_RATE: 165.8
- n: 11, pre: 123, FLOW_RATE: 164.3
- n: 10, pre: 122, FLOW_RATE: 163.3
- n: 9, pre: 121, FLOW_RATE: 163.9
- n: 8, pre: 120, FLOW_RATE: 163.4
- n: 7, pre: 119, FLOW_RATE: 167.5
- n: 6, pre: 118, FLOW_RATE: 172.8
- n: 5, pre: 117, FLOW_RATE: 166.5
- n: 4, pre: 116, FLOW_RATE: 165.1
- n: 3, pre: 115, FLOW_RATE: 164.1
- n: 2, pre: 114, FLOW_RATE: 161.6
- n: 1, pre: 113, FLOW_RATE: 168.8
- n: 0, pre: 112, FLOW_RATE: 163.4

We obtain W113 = 168.8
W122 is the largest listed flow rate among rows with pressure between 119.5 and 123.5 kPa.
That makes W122 164.3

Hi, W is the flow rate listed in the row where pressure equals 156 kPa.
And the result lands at 152.2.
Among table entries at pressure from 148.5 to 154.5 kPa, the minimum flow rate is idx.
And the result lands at 148.7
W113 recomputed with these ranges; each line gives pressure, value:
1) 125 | 166.3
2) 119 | 167.5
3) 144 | 168.1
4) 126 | 167.2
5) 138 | 156.5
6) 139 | 154.1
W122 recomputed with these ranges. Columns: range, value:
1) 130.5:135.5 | 166.3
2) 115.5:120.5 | 172.8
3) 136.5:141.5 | 166.4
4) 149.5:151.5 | 154.7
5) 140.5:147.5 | 169.4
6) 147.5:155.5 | 160.1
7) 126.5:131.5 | 168.5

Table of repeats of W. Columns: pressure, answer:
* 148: 160.1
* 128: 160.5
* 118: 172.8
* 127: 168.5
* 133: 164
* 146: 161.6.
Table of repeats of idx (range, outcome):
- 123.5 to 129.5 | 159.4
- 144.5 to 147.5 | 159.6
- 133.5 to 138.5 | 156.5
